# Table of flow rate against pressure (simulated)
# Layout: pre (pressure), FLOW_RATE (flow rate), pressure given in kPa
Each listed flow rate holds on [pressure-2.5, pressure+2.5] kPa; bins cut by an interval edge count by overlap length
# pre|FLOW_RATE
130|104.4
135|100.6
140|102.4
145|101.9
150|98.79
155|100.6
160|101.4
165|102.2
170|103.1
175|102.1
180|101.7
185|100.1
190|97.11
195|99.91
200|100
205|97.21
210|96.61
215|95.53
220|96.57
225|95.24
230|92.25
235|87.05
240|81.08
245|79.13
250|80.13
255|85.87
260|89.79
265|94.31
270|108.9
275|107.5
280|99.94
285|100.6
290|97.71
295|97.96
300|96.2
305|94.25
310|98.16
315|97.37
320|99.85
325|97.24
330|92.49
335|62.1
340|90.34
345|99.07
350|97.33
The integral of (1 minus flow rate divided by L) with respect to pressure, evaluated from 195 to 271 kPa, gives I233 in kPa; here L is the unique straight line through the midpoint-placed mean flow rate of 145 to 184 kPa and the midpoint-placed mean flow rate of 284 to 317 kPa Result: 5.7 kPa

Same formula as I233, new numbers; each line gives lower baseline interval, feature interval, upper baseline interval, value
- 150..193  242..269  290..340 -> 2.6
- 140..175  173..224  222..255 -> -2.7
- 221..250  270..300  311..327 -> -2.4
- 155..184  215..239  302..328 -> 1.9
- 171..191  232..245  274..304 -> 2.2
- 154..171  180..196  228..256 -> -0.5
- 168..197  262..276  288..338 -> -1.0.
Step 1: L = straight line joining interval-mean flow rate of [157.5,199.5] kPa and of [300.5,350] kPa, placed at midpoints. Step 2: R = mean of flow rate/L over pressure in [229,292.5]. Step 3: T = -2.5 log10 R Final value 0.04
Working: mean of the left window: 101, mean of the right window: 92.7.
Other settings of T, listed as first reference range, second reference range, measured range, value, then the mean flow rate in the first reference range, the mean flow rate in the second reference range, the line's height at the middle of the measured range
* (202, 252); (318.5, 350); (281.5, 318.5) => -0.08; 90.3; 90.4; 90.4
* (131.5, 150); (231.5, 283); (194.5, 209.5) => -0.03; 101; 91.5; 96.2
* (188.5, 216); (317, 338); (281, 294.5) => -0.09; 97.9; 88.2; 91.3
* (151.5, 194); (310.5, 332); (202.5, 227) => 0.04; 101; 97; 99.8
